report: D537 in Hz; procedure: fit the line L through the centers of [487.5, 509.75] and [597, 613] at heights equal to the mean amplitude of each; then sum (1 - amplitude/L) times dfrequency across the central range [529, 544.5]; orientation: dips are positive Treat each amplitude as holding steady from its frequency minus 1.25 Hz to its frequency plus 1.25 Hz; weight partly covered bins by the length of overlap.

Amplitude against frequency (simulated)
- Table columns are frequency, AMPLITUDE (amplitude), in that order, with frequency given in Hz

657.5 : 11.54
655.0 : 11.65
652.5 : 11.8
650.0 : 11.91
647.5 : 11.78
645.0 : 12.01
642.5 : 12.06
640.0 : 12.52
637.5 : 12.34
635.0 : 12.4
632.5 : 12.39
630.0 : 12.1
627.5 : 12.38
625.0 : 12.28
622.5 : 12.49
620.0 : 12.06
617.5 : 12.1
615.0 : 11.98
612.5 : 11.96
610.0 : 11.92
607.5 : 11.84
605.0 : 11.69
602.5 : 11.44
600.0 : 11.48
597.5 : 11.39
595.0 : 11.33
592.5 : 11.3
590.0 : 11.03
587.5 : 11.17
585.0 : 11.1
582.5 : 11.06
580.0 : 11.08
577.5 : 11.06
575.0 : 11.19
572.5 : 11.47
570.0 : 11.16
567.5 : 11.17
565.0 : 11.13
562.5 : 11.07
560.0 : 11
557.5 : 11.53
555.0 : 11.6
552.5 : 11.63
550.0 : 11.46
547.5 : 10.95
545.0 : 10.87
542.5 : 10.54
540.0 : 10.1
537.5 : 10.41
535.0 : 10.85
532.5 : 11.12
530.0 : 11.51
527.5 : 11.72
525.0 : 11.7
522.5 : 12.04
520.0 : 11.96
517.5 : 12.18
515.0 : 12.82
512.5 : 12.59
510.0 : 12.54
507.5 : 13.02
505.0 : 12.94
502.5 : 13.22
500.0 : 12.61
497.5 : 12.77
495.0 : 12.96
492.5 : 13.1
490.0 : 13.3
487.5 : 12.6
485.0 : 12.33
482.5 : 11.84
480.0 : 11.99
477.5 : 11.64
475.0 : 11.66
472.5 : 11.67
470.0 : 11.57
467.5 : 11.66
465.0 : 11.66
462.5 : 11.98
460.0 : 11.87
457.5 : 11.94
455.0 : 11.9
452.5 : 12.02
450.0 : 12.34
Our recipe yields 2.16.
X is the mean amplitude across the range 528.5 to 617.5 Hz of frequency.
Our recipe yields 11.3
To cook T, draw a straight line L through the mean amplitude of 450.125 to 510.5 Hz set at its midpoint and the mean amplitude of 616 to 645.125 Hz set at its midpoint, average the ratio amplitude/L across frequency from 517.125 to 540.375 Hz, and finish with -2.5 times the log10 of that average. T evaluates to 0.083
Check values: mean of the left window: 12.3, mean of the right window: 12.3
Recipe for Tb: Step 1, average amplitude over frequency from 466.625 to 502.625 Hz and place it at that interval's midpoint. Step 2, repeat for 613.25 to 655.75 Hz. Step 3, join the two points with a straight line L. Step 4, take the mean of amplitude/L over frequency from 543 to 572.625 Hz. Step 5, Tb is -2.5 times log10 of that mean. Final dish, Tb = 0.09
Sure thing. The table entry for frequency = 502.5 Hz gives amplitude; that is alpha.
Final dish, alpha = 13.22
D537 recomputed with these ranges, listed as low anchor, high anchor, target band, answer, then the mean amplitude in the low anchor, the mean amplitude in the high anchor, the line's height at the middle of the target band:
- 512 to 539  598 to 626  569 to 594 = 1.4 Hz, 11.7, 11.9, 11.8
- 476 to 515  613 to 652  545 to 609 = 5.5 Hz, 12.6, 12.2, 12.4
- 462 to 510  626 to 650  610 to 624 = 0.1 Hz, 12.4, 12.2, 12.2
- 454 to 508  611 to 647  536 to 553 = 2.0 Hz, 12.3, 12.2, 12.2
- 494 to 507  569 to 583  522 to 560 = 2.5 Hz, 12.9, 11.2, 12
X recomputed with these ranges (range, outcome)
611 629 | 12.2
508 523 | 12.4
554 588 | 11.2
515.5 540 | 11.5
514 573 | 11.3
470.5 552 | 12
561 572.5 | 11.2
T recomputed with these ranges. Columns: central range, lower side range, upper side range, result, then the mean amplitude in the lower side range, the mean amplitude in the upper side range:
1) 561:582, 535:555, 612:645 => 0.02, 10.9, 12.2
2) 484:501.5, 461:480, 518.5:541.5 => -0.11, 11.7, 11.3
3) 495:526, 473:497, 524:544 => -0.08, 12.4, 11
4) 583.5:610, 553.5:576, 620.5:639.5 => 0.04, 11.3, 12.3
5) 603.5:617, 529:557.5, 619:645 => 0.01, 11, 12.3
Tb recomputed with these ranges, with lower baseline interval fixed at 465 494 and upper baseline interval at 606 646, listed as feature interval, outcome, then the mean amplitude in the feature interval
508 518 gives -0.041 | 12.6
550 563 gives 0.069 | 11.4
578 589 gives 0.099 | 11.1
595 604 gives 0.068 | 11.4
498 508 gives -0.070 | 12.9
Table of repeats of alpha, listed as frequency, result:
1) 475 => 11.66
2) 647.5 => 11.78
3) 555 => 11.6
